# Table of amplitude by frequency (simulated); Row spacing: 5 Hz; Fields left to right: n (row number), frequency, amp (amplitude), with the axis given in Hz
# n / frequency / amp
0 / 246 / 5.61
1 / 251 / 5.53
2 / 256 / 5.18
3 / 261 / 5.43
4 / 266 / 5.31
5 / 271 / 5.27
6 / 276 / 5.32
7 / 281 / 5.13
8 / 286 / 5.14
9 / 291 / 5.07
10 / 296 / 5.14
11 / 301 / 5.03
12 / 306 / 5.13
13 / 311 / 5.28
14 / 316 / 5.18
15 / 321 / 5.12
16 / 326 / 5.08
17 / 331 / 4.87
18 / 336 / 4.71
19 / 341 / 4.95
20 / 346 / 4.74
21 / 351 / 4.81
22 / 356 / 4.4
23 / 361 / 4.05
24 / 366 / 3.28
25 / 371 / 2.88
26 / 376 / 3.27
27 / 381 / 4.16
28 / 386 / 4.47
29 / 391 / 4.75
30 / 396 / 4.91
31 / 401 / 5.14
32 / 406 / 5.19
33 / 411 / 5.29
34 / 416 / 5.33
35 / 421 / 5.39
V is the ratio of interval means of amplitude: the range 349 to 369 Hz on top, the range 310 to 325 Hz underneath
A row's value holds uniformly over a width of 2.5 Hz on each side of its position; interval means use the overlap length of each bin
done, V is 0.79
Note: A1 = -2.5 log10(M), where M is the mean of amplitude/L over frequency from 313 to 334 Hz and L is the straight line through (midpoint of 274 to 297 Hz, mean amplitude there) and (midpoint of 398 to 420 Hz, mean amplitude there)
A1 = 0.03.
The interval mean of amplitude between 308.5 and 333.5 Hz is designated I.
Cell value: 5.11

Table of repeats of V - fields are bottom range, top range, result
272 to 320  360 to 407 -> 0.81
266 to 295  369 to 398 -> 0.79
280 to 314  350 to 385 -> 0.74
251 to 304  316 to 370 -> 0.88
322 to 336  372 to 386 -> 0.76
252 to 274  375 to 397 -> 0.82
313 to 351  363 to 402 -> 0.82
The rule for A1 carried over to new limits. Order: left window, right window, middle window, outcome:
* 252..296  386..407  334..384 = 0.21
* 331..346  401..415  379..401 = 0.11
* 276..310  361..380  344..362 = -0.21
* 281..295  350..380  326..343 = -0.14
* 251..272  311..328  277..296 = 0.02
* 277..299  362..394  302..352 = -0.10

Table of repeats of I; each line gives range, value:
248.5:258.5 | 5.35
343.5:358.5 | 4.65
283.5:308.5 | 5.1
